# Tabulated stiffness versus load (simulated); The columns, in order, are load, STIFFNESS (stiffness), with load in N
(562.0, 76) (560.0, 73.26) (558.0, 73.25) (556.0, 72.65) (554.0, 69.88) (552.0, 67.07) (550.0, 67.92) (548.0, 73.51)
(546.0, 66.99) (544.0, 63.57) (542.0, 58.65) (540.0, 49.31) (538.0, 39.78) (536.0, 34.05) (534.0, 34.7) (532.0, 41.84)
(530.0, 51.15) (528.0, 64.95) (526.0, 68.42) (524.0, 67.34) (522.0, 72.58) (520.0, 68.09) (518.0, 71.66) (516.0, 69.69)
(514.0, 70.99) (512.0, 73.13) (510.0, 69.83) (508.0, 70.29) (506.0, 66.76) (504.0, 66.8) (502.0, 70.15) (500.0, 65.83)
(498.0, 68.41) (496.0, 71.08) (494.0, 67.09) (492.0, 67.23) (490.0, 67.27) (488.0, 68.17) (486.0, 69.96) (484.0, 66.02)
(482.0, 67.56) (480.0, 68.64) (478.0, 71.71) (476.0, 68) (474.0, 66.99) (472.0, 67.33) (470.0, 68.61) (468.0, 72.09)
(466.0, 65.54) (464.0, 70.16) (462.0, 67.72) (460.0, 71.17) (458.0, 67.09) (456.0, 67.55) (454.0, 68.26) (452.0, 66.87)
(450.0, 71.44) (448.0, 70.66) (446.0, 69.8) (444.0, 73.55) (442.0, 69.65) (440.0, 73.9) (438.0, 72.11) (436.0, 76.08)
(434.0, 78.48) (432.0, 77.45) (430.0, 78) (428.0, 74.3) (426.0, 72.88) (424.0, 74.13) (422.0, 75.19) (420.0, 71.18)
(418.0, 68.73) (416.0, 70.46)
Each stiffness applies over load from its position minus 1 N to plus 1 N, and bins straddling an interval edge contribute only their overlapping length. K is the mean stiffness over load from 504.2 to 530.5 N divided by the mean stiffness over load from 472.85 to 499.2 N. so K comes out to 1.00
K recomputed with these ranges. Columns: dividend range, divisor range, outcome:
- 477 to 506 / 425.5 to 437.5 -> 0.90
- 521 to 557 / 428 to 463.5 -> 0.82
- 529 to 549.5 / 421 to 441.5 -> 0.69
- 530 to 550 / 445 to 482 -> 0.76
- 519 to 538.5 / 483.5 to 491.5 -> 0.80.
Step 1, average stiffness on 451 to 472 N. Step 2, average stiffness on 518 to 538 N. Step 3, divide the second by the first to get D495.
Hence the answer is 0.82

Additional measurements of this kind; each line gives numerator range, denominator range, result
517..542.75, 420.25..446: 0.75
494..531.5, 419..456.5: 0.93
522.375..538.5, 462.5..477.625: 0.75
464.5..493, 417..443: 0.92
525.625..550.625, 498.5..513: 0.79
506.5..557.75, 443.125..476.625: 0.91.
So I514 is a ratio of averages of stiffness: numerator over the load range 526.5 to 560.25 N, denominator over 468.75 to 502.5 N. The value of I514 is 0.86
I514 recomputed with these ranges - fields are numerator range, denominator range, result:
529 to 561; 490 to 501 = 0.86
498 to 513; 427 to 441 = 0.91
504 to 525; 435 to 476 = 1.00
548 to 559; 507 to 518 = 0.99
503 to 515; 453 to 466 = 1.02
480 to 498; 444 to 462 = 0.98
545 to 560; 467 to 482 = 1.02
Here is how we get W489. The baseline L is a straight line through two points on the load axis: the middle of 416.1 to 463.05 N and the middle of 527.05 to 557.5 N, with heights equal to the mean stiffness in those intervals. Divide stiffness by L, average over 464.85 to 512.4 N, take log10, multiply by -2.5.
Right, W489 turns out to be -0.06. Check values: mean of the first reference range 72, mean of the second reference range 57.3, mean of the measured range 68.5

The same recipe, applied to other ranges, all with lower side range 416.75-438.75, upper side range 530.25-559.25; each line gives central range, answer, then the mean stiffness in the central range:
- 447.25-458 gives 0.03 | 68.7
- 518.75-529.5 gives -0.11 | 67.6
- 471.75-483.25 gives -0.02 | 68.4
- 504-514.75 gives -0.11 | 69.9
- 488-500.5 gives -0.05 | 67.9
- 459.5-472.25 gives 0.00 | 69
